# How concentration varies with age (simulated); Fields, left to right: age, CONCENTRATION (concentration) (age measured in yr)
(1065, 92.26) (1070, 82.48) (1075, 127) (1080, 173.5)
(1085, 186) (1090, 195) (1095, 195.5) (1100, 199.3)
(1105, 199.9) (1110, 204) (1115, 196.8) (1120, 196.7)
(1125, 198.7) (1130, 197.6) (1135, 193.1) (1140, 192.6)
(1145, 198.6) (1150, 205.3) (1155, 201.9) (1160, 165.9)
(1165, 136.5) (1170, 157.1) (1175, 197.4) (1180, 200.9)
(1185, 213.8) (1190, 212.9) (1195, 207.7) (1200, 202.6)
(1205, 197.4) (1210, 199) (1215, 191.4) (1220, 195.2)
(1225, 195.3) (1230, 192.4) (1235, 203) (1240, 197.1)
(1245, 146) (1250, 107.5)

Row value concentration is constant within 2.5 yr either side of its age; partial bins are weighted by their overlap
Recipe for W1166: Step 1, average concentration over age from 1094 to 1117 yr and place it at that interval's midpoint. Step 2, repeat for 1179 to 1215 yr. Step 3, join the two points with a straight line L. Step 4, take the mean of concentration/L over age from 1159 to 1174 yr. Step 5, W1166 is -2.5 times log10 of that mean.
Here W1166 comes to 0.28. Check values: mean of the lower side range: 199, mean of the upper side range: 204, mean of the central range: 156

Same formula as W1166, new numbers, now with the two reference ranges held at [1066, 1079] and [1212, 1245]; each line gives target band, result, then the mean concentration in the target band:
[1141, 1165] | -0.222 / 187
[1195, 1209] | -0.132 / 201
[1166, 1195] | -0.161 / 194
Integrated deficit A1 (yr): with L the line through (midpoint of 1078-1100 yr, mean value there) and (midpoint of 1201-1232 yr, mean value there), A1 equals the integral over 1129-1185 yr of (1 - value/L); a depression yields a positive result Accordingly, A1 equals 1.6 yr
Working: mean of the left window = 189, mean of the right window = 196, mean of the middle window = 187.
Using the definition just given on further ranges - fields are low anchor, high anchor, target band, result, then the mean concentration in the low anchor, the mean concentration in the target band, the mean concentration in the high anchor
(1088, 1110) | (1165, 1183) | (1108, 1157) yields -2.3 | 198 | 198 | 179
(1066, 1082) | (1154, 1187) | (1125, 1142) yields -4.0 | 123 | 195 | 181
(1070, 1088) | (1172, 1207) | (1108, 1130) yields -3.6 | 152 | 199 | 204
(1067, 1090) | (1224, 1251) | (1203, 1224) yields -2.9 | 147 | 196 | 176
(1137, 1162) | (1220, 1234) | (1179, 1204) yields -1.7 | 193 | 207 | 195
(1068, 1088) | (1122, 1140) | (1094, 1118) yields -3.9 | 145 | 199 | 196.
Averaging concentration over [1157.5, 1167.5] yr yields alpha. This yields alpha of 151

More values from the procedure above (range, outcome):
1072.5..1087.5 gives 162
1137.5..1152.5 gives 199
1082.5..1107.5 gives 195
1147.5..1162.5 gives 191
